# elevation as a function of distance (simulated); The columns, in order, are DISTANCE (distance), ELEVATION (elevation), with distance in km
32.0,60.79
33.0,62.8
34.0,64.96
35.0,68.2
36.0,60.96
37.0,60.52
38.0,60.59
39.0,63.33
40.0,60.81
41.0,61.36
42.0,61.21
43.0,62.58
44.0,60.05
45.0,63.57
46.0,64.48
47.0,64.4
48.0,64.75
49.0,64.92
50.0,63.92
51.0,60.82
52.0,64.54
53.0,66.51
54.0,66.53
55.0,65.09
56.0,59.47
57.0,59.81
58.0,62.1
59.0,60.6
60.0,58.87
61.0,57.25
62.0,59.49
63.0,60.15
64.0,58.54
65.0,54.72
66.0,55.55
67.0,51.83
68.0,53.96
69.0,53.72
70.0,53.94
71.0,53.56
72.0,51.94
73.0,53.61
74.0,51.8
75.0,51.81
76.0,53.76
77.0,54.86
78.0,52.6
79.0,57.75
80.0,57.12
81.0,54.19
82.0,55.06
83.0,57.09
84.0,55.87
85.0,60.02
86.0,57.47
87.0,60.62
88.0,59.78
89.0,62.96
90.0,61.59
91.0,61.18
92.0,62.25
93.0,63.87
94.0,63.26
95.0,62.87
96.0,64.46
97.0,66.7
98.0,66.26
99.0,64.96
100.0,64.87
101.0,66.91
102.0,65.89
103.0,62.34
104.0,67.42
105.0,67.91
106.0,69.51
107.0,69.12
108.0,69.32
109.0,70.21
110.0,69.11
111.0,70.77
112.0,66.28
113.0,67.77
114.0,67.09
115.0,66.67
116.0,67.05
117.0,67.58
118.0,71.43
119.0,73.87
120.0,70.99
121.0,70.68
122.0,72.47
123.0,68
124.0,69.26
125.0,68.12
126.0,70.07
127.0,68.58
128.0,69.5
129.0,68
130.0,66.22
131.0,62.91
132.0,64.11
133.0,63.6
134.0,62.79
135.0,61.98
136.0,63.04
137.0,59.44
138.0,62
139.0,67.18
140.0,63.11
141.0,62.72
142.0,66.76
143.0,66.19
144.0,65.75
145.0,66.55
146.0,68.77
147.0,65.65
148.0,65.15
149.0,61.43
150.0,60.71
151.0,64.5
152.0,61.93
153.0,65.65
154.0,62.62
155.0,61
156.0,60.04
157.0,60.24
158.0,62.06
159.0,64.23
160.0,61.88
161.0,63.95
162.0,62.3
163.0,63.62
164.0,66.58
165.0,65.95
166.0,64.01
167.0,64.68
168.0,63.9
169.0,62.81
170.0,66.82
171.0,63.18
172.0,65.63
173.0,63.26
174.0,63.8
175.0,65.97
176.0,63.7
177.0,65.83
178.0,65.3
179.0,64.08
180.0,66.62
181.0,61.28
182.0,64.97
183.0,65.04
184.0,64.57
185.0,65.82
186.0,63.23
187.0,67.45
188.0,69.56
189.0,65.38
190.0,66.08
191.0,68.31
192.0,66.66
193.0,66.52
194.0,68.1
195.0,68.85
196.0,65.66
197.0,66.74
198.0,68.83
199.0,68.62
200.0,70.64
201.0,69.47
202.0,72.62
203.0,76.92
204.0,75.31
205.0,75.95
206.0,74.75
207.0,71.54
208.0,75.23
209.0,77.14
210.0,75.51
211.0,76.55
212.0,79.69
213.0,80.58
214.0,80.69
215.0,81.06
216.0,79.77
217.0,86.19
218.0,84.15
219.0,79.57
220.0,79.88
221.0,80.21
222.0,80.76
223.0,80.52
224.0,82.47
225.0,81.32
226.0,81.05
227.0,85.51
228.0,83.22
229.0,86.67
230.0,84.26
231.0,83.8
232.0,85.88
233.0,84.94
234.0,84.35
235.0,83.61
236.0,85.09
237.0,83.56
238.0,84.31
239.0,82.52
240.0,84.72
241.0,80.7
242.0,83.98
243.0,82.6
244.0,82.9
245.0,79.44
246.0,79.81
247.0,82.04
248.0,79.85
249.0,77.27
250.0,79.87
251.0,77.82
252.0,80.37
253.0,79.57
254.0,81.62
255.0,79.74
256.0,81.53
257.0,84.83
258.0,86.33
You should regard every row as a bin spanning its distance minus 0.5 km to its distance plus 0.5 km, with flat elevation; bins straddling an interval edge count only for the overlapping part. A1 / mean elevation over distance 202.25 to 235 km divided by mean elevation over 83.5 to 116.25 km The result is 1.24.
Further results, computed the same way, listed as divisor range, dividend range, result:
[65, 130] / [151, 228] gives 1.11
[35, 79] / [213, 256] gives 1.38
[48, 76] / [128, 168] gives 1.09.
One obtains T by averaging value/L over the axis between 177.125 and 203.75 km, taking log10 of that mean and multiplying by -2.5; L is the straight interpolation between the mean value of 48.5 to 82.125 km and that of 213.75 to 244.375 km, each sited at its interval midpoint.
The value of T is 0.15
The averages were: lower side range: 57.7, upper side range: 82.9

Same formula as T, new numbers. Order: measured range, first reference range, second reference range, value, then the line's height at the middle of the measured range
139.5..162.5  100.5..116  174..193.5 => 0.05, 66.5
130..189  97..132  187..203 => 0.07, 68.2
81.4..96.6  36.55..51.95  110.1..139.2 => 0.08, 65.1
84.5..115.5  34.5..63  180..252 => 0.03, 66.7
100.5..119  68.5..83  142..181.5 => -0.17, 58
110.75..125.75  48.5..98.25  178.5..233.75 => -0.08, 64.2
